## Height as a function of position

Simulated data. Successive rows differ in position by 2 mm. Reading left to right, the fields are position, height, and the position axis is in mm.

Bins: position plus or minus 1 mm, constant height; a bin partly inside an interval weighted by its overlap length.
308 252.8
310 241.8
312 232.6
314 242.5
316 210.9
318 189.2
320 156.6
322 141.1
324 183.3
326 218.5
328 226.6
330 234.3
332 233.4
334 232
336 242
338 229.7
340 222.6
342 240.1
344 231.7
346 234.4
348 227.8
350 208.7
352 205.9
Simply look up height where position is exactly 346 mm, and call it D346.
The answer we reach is 234.4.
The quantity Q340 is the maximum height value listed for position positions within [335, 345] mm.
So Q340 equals 242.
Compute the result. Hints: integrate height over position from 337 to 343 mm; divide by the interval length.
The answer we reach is 231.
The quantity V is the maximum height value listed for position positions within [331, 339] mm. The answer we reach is 242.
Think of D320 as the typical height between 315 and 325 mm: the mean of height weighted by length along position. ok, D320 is 176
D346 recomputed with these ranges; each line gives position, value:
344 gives 231.7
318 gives 189.2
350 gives 208.7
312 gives 232.6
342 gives 240.1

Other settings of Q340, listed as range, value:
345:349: 234.4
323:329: 226.6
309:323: 242.5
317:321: 189.2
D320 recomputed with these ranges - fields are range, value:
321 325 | 162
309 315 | 239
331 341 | 232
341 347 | 235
